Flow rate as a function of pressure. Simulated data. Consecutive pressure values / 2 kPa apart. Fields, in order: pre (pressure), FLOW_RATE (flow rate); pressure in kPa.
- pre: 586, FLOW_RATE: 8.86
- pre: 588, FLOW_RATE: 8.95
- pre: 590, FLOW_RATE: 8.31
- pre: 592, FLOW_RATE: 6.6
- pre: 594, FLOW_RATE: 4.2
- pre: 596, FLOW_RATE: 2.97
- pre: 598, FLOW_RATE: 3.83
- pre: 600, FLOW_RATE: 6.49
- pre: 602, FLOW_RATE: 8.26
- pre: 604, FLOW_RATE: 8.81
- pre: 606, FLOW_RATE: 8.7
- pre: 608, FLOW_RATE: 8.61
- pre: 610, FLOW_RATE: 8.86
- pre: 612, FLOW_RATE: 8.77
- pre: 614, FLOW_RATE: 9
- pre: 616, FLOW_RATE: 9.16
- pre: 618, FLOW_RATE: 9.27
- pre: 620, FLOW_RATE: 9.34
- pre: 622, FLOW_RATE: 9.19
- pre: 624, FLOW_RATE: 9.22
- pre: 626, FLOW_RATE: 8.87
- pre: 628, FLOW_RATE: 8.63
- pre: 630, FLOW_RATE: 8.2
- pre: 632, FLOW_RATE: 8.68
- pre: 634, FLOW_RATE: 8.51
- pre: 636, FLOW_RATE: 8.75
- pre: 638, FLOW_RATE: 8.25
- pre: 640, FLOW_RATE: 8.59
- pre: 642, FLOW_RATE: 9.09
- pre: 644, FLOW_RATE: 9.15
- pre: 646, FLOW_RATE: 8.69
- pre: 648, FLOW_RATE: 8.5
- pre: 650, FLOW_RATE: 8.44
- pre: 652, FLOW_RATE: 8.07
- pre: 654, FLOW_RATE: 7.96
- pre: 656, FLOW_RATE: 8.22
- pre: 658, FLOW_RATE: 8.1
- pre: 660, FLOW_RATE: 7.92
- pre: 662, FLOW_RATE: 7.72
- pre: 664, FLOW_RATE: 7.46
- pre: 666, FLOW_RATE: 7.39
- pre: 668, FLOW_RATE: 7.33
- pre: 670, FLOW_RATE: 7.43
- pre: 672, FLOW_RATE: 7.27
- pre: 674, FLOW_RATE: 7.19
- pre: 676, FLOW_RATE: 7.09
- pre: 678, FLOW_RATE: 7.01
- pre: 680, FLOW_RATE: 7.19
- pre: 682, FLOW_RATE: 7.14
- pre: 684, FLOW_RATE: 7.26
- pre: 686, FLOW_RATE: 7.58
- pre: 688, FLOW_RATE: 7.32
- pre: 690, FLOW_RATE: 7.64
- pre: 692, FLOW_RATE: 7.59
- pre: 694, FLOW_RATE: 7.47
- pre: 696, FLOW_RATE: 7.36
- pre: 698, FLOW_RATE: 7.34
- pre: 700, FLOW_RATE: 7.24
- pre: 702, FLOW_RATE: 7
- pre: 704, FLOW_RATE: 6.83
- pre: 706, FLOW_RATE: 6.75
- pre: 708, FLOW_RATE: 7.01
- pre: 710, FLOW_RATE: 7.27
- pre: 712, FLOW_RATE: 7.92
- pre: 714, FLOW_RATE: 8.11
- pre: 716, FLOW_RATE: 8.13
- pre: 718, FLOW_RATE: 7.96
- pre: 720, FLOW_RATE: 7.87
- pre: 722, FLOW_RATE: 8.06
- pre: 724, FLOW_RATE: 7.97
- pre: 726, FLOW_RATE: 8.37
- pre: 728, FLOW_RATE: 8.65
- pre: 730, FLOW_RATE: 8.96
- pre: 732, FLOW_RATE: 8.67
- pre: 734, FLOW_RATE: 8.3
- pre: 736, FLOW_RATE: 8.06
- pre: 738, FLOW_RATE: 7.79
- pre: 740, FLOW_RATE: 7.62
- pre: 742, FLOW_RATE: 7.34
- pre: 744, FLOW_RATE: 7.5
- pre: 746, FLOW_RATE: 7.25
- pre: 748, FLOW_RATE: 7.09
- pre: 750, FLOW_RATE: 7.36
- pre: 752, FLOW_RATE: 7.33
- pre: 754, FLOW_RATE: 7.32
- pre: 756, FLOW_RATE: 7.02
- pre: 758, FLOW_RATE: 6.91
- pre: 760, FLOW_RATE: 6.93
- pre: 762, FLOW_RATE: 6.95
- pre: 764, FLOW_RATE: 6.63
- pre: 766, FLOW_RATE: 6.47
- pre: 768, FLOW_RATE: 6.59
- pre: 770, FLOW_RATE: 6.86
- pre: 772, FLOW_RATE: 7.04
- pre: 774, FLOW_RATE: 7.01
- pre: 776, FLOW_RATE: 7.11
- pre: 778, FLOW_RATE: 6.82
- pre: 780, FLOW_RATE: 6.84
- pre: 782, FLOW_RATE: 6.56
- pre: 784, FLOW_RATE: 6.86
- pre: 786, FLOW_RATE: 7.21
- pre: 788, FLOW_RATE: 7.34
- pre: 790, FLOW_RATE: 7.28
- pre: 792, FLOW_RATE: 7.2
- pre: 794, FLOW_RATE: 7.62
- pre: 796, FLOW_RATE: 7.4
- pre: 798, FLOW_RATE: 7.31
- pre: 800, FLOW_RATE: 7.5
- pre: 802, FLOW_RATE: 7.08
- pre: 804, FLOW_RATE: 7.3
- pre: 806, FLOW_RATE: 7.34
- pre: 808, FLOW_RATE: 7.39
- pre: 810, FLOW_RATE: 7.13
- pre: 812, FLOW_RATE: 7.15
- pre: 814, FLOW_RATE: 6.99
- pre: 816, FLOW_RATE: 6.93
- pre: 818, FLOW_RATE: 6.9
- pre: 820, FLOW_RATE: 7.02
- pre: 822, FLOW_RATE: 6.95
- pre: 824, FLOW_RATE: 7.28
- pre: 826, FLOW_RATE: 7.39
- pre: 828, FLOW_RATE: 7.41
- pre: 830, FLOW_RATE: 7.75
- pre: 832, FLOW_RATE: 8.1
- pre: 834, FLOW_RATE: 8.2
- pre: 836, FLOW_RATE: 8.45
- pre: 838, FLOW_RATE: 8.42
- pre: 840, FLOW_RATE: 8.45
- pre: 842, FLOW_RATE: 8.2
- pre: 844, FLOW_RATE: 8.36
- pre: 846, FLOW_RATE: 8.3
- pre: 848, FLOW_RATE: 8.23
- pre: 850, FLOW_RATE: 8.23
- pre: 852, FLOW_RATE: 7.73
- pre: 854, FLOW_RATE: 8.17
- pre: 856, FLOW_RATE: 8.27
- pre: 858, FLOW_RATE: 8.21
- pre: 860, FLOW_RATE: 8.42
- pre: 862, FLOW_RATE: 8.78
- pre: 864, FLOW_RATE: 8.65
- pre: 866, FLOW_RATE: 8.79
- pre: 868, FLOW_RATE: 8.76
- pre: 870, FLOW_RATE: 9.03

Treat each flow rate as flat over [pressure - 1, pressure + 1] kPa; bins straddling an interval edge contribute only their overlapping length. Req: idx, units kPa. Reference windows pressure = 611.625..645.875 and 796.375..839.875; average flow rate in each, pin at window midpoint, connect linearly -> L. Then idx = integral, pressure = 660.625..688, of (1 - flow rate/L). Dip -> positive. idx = 3.9 kPa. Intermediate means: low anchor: 8.86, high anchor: 7.45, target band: 7.32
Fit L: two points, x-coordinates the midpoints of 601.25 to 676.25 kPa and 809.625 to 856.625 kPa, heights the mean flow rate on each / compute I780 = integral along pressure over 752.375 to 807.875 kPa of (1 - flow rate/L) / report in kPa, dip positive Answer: 6.05 kPa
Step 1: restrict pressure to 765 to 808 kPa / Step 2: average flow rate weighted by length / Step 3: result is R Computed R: 7.09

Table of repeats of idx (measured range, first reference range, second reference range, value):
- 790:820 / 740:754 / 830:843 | 2.7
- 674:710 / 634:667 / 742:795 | 2.8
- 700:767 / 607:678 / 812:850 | 4.2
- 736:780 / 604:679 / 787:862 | 4.5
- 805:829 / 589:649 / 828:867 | 3.2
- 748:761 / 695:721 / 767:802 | 0.2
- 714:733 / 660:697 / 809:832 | -2.5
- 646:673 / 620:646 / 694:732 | 1.8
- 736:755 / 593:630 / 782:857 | 0.6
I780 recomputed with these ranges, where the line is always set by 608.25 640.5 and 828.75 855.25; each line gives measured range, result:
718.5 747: 1.6 kPa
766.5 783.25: 3.1 kPa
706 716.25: 1.2 kPa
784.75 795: 1.3 kPa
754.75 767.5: 2.4 kPa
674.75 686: 1.9 kPa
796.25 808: 1.4 kPa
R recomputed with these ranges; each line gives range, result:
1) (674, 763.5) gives 7.53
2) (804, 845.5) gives 7.59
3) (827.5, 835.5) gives 7.93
